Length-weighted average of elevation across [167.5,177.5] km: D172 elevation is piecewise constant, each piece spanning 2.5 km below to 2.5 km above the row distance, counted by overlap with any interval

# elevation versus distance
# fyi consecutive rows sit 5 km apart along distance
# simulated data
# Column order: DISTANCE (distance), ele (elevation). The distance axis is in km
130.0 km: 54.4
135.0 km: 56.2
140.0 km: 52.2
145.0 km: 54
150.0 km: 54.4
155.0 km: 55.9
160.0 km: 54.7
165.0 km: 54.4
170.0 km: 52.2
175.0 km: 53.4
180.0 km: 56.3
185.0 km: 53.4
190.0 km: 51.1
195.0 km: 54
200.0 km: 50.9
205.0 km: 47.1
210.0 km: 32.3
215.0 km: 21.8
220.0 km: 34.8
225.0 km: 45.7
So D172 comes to 52.8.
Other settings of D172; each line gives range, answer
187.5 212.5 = 47.1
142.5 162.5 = 54.8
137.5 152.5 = 53.5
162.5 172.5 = 53.3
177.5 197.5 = 53.7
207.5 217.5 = 27.1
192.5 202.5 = 52.5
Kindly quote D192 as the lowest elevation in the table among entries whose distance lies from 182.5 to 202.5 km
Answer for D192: 50.9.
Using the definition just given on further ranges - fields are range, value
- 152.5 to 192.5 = 51.1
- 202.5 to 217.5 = 21.8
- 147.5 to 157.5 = 54.4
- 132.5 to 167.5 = 52.2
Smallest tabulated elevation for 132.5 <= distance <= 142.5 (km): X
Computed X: 52.2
